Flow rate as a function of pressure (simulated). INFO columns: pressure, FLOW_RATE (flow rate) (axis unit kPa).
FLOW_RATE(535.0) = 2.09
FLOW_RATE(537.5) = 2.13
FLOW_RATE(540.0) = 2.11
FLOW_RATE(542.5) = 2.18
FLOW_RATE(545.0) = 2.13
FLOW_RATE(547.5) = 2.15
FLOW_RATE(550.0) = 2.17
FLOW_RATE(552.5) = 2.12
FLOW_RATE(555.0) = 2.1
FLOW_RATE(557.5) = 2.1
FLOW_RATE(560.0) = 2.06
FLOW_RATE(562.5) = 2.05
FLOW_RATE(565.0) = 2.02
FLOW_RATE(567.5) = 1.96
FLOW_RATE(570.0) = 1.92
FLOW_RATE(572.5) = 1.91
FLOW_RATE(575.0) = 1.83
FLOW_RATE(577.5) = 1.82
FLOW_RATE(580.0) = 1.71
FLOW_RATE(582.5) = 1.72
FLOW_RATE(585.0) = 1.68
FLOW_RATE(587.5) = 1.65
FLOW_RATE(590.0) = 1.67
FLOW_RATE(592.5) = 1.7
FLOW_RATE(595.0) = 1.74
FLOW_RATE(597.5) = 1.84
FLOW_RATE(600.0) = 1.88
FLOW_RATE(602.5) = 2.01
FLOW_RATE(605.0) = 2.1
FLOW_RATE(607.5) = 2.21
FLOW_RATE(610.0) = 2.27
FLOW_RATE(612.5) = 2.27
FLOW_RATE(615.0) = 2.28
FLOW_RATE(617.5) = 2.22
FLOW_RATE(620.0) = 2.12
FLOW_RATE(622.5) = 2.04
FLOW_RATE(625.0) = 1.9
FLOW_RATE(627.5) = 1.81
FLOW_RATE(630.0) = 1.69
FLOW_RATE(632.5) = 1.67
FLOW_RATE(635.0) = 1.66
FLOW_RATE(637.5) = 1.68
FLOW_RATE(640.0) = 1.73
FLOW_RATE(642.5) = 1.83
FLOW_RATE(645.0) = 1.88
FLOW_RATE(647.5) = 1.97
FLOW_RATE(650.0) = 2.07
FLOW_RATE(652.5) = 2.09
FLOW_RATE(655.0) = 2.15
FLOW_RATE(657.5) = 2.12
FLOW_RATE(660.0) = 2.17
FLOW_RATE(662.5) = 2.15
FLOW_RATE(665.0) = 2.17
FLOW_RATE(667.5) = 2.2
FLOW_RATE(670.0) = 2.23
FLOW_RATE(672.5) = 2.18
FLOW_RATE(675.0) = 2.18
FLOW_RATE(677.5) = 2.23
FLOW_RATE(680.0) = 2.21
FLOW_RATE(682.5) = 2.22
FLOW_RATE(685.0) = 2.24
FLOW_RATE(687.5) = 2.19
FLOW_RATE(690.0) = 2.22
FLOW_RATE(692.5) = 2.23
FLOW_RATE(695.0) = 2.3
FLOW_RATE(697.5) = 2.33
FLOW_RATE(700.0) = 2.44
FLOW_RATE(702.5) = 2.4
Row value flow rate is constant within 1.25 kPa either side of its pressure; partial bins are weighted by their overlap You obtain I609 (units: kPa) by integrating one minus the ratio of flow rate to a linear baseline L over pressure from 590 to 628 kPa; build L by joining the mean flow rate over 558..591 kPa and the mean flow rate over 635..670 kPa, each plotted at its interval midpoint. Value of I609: -1.87 kPa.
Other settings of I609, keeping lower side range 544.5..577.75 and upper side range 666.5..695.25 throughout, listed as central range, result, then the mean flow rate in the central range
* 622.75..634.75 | 1.98 kPa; 1.78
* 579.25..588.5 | 1.68 kPa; 1.69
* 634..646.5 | 2.27 kPa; 1.76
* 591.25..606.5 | 1.49 kPa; 1.88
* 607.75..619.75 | -0.76 kPa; 2.24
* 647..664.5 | 0.53 kPa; 2.11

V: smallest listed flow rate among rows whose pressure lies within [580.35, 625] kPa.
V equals 1.65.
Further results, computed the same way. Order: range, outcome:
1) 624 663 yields 1.66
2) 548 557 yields 2.1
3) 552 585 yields 1.68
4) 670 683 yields 2.18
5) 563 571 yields 1.92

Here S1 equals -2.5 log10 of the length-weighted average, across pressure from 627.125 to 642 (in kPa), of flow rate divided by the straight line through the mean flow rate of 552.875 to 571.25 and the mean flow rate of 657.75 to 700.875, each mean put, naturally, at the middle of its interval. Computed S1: 0.25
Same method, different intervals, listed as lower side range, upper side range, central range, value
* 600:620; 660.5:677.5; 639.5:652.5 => 0.14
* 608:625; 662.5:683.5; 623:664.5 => 0.14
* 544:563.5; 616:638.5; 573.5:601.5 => 0.14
